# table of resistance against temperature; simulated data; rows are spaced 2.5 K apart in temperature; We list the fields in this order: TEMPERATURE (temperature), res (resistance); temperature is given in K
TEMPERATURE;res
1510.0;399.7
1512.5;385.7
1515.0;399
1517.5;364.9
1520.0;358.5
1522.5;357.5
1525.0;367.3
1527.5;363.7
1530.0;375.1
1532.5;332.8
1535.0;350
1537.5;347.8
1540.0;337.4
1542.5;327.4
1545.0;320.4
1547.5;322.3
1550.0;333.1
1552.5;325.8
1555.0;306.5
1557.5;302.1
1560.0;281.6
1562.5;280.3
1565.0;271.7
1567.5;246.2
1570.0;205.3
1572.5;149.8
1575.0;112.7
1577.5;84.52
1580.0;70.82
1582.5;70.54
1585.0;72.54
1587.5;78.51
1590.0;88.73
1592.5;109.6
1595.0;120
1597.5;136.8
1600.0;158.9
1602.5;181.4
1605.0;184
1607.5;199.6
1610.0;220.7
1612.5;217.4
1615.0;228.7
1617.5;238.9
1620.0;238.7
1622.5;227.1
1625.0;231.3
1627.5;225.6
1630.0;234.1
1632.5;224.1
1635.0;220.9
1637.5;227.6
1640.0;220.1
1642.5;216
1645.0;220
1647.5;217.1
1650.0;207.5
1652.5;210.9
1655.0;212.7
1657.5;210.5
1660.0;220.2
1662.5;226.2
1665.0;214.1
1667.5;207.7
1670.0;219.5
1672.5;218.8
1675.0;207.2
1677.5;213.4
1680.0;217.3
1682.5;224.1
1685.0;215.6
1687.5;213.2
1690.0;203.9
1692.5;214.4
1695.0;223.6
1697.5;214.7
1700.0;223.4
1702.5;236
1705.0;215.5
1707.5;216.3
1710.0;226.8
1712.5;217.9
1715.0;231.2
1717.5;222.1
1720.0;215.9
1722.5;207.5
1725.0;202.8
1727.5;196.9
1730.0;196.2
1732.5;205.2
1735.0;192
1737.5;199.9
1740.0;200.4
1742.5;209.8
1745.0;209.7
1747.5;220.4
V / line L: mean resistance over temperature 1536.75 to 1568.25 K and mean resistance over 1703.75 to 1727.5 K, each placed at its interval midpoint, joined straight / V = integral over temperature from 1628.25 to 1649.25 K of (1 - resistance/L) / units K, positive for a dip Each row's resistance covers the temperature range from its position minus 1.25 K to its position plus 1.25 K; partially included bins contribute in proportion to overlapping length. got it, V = 3.0 K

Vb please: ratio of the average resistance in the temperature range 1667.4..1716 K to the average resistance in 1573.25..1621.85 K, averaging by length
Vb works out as 1.46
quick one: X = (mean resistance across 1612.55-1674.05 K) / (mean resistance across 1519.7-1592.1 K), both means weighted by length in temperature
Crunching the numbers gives 0.9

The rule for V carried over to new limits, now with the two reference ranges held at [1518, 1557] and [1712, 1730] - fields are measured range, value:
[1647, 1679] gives 4.9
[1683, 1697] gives 1.1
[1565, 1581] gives 8.1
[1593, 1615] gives 8.7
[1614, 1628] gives 2.5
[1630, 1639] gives 1.6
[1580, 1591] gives 8.3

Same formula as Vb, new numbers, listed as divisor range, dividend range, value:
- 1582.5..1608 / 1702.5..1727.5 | 1.70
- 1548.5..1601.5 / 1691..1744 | 1.17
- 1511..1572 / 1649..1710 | 0.66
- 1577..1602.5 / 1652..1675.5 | 2.08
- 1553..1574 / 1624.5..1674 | 0.85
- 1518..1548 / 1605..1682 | 0.63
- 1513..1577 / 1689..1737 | 0.69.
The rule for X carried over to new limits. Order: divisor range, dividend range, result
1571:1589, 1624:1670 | 2.36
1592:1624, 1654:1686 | 1.13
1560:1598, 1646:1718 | 1.50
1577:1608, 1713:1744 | 1.74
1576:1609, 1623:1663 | 1.83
